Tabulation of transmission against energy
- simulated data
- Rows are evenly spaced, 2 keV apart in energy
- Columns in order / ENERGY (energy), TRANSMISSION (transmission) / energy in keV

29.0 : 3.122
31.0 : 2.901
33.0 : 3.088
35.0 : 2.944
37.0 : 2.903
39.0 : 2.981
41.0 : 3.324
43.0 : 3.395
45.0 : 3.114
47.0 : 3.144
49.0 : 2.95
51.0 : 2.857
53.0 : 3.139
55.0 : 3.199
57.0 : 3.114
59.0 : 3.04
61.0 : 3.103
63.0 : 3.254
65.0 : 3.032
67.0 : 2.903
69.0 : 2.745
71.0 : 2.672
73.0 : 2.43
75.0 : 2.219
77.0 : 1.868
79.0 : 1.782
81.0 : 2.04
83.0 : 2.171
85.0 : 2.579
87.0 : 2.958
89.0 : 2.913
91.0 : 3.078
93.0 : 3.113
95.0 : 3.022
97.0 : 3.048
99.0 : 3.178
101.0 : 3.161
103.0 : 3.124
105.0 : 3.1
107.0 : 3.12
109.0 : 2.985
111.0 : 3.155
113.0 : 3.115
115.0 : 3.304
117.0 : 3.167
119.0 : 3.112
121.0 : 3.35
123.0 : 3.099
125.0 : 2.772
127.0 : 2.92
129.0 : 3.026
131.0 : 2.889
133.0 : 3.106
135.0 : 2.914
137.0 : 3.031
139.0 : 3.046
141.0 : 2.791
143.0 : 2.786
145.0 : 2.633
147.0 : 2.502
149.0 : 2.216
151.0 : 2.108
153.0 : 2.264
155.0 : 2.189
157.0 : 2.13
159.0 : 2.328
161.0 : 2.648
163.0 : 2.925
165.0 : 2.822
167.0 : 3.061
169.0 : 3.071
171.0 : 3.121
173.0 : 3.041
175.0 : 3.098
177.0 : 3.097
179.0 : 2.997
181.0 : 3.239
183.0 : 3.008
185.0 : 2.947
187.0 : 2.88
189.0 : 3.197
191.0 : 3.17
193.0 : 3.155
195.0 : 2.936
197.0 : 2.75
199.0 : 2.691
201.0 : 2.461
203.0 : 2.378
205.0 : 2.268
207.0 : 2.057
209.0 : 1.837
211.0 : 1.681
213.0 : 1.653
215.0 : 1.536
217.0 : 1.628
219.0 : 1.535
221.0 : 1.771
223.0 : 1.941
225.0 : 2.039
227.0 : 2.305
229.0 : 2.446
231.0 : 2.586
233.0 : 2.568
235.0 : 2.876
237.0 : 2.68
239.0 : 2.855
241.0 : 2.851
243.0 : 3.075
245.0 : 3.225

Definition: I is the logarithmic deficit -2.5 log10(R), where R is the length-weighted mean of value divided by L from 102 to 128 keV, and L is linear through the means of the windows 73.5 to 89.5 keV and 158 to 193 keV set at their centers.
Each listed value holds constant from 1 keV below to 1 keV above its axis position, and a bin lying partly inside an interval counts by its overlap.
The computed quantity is -0.22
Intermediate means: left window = 2.3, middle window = 3.1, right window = 2.98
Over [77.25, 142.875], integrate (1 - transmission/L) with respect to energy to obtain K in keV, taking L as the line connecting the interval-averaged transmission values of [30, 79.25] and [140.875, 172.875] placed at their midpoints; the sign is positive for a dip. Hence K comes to -4.6 keV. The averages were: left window 2.9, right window 2.61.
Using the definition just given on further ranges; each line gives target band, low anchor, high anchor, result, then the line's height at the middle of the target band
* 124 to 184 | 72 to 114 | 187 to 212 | -3.2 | 2.65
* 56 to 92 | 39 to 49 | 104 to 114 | 5.6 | 3.15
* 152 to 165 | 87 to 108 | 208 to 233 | 0.3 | 2.51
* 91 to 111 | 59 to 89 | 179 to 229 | -4.4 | 2.54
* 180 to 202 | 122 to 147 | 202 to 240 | -5.0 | 2.4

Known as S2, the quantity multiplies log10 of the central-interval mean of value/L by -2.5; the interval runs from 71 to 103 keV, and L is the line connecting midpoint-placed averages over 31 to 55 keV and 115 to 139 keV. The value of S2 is 0.15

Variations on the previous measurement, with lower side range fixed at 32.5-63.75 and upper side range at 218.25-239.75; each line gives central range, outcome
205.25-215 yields 0.31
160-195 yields -0.19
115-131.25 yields -0.11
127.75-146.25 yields -0.07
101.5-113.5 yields -0.09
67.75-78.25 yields 0.25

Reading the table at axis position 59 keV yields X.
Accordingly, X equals 3.04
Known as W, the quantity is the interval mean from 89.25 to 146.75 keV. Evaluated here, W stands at 3.03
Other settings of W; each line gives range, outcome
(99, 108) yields 3.13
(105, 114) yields 3.09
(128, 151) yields 2.78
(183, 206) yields 2.81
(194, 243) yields 2.28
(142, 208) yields 2.73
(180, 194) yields 3.09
